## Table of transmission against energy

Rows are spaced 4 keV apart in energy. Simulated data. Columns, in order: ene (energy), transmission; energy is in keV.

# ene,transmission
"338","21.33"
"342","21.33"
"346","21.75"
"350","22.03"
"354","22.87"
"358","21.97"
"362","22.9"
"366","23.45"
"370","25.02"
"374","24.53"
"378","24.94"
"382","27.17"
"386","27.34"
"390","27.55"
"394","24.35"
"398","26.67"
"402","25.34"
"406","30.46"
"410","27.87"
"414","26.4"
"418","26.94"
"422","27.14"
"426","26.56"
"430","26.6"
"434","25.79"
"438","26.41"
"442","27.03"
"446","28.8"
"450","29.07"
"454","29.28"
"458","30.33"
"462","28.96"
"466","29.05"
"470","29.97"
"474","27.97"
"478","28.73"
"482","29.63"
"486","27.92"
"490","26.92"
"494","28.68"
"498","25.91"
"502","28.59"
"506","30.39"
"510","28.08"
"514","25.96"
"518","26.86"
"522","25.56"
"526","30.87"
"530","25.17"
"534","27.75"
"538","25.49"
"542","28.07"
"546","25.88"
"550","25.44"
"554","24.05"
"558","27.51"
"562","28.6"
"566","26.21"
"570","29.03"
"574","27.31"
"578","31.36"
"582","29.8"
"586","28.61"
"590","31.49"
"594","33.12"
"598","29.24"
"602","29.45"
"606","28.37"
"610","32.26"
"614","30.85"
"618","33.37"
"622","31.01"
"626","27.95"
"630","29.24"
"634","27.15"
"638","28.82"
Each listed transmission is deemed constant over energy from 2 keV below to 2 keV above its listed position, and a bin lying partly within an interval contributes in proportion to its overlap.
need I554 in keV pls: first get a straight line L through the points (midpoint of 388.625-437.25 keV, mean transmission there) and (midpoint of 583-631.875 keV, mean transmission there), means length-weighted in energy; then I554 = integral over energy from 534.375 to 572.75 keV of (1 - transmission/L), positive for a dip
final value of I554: 3.5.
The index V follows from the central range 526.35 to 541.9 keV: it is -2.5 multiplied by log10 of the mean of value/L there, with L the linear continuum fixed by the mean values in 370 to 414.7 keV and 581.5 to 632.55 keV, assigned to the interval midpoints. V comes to 0.085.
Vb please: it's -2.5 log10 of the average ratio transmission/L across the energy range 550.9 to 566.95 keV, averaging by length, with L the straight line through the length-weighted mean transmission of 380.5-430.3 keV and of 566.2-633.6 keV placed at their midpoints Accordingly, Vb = 0.11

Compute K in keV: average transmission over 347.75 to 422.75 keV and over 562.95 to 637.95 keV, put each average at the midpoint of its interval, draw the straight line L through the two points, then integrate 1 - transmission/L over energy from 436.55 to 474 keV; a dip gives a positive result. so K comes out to -2.6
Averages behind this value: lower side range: 25.5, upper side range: 29.7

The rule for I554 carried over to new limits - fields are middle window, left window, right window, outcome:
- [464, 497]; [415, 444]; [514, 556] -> -2.4 keV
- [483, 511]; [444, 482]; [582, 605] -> 1.3 keV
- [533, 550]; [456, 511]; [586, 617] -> 1.7 keV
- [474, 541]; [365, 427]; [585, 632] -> 2.0 keV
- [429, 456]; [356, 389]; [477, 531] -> -1.2 keV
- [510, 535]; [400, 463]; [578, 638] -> 1.6 keV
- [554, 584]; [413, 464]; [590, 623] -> 2.0 keV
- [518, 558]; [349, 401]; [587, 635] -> 2.9 keV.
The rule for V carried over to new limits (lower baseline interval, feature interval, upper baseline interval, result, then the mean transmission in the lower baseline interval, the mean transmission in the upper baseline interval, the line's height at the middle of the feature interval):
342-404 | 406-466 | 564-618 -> -0.072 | 24.4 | 29.9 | 26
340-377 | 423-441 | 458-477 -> 0.027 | 22.9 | 29.1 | 27.1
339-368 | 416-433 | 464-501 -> -0.047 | 22.3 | 28.3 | 25.6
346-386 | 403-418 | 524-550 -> -0.129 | 23.9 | 27.1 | 24.8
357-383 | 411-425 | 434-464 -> -0.005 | 24.3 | 28.4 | 26.8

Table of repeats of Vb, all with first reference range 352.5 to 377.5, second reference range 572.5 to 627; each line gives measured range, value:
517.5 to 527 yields 0.021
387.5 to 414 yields -0.101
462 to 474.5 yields -0.100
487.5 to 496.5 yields -0.018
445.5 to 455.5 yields -0.120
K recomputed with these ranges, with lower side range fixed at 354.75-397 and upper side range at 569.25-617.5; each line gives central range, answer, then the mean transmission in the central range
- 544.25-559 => 1.8 keV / 25.6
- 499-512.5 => -0.3 keV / 28.7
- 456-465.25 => -0.9 keV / 29.6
